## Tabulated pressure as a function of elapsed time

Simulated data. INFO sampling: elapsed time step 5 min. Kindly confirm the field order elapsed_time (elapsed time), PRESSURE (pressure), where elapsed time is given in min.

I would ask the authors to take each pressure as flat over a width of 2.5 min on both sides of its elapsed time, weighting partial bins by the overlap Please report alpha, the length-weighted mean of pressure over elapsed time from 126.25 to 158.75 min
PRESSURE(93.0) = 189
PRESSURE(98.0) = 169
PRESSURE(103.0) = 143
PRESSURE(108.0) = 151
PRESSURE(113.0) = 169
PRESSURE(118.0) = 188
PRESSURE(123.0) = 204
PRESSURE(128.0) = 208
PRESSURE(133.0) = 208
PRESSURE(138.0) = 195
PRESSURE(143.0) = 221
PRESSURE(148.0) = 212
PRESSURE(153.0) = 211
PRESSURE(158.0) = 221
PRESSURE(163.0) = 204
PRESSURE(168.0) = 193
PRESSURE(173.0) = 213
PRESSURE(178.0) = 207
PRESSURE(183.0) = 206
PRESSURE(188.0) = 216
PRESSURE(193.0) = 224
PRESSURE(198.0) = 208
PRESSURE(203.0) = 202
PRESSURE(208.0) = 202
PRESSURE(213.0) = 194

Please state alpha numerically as 210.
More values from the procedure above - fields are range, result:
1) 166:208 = 208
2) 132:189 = 209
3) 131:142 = 204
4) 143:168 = 211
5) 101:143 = 186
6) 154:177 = 208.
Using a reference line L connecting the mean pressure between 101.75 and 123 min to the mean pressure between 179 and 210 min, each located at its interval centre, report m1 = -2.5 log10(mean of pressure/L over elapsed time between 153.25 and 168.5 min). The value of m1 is -0.08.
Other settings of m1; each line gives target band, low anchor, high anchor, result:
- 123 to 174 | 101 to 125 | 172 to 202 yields -0.10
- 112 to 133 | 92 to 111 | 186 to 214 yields -0.14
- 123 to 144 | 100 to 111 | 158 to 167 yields -0.17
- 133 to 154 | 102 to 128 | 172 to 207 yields -0.11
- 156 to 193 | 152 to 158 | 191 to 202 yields 0.03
